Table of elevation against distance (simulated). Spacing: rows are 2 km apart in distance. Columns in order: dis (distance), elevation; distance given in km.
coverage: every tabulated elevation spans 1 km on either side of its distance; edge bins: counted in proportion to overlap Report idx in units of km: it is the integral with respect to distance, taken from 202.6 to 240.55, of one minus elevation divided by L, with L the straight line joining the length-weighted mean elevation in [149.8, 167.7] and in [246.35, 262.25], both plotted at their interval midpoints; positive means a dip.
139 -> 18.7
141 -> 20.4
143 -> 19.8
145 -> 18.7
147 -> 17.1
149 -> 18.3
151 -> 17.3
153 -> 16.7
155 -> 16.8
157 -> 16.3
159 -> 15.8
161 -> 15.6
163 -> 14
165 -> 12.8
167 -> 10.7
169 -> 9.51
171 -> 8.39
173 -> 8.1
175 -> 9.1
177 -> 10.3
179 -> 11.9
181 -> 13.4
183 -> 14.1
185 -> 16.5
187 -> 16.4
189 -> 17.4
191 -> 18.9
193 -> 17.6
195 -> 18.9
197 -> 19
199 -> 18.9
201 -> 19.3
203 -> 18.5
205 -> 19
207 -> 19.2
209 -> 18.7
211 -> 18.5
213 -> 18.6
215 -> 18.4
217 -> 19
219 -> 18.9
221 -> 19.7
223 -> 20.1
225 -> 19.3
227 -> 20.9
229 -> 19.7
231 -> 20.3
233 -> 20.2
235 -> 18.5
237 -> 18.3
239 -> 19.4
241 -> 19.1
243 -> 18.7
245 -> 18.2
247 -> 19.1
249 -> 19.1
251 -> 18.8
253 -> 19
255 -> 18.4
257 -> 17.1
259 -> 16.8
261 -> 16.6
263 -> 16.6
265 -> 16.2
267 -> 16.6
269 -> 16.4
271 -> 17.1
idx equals -4.75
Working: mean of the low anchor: 15.2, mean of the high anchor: 18.1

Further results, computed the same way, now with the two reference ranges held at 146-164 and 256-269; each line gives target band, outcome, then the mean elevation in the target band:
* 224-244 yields -3.5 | 19.4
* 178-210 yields -1.6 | 17.4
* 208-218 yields -1.3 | 18.6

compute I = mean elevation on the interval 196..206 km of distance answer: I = 18.9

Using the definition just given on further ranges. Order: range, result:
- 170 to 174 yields 8.25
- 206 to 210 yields 18.9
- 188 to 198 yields 18.4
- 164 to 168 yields 11.8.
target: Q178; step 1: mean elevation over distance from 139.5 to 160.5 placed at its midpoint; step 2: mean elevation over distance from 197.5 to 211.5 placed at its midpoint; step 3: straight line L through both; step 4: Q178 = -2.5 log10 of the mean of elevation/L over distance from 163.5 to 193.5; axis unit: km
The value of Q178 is 0.38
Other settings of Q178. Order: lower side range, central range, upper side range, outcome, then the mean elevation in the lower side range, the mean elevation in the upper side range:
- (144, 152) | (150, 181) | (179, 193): 0.30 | 17.9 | 15.9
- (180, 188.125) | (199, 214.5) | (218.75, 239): -0.09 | 15.1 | 19.6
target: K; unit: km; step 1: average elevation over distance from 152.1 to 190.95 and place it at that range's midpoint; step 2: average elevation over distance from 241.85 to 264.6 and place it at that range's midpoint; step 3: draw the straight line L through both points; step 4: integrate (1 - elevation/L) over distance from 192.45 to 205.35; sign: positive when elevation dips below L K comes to -3.2 km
